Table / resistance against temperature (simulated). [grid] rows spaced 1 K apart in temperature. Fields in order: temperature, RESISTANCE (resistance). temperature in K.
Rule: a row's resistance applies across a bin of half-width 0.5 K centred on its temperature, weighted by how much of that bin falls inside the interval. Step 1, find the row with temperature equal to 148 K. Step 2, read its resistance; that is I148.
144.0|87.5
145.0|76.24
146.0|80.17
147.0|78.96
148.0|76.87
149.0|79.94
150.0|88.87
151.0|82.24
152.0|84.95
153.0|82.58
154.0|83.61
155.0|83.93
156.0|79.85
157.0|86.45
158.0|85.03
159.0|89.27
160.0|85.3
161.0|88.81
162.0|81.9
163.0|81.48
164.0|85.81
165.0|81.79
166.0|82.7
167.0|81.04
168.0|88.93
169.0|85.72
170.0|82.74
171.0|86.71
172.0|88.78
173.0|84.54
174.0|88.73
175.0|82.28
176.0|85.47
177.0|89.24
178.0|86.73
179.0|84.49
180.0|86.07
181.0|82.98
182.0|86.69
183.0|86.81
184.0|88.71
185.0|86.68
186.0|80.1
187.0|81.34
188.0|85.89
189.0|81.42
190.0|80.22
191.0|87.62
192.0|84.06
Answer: 76.87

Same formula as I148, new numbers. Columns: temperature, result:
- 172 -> 88.78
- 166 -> 82.7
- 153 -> 82.58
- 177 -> 89.24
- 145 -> 76.24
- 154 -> 83.61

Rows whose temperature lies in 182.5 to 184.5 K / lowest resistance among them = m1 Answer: 86.81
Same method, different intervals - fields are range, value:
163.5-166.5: 81.79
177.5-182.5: 82.98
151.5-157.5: 79.85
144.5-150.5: 76.24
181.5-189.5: 80.1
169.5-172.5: 82.74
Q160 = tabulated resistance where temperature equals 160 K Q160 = 85.3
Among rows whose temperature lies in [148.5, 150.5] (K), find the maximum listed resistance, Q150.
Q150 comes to 88.87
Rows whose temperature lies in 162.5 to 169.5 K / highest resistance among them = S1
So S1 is 88.93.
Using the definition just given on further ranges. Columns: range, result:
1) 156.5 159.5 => 89.27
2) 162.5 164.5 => 85.81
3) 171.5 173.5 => 88.78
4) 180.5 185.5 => 88.71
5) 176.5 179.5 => 89.24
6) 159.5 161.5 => 88.81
